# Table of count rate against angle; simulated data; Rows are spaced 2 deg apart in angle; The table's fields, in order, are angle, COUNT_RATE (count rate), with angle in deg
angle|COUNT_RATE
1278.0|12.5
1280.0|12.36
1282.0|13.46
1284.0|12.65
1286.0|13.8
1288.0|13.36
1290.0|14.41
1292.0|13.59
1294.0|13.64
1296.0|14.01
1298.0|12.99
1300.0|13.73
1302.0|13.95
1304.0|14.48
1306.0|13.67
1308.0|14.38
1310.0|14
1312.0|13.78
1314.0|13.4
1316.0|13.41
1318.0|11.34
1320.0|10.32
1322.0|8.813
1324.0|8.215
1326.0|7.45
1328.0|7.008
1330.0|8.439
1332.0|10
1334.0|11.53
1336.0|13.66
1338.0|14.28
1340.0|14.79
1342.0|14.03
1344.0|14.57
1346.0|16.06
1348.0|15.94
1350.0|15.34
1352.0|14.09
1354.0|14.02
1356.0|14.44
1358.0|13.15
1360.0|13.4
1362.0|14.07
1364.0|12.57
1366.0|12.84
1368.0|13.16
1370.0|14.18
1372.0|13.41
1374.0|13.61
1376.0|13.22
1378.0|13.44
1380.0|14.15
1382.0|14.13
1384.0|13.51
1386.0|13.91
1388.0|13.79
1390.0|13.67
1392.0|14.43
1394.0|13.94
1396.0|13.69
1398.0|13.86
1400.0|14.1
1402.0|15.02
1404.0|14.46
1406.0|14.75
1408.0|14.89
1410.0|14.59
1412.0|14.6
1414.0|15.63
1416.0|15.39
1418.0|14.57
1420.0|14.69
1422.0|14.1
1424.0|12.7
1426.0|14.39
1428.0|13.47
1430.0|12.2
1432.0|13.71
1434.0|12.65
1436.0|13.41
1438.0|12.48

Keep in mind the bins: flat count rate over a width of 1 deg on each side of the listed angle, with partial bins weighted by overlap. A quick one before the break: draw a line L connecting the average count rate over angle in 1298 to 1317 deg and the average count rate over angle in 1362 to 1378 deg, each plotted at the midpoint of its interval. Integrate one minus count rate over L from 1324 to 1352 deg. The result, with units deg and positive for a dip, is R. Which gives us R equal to 2.3 deg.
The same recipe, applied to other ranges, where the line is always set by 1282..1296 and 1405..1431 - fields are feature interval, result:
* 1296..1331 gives 4.9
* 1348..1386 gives 0.7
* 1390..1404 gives 0.0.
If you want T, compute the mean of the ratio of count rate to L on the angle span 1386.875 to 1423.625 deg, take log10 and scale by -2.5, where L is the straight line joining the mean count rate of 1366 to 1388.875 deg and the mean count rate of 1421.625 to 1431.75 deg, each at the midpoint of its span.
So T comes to -0.07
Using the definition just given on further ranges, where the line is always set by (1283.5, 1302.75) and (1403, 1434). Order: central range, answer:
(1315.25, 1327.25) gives 0.370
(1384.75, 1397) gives 0.015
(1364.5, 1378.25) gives 0.050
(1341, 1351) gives -0.098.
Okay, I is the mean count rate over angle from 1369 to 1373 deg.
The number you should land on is 13.8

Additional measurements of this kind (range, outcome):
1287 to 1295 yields 13.8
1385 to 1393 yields 13.9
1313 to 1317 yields 13.4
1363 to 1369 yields 12.9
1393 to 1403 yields 14.1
